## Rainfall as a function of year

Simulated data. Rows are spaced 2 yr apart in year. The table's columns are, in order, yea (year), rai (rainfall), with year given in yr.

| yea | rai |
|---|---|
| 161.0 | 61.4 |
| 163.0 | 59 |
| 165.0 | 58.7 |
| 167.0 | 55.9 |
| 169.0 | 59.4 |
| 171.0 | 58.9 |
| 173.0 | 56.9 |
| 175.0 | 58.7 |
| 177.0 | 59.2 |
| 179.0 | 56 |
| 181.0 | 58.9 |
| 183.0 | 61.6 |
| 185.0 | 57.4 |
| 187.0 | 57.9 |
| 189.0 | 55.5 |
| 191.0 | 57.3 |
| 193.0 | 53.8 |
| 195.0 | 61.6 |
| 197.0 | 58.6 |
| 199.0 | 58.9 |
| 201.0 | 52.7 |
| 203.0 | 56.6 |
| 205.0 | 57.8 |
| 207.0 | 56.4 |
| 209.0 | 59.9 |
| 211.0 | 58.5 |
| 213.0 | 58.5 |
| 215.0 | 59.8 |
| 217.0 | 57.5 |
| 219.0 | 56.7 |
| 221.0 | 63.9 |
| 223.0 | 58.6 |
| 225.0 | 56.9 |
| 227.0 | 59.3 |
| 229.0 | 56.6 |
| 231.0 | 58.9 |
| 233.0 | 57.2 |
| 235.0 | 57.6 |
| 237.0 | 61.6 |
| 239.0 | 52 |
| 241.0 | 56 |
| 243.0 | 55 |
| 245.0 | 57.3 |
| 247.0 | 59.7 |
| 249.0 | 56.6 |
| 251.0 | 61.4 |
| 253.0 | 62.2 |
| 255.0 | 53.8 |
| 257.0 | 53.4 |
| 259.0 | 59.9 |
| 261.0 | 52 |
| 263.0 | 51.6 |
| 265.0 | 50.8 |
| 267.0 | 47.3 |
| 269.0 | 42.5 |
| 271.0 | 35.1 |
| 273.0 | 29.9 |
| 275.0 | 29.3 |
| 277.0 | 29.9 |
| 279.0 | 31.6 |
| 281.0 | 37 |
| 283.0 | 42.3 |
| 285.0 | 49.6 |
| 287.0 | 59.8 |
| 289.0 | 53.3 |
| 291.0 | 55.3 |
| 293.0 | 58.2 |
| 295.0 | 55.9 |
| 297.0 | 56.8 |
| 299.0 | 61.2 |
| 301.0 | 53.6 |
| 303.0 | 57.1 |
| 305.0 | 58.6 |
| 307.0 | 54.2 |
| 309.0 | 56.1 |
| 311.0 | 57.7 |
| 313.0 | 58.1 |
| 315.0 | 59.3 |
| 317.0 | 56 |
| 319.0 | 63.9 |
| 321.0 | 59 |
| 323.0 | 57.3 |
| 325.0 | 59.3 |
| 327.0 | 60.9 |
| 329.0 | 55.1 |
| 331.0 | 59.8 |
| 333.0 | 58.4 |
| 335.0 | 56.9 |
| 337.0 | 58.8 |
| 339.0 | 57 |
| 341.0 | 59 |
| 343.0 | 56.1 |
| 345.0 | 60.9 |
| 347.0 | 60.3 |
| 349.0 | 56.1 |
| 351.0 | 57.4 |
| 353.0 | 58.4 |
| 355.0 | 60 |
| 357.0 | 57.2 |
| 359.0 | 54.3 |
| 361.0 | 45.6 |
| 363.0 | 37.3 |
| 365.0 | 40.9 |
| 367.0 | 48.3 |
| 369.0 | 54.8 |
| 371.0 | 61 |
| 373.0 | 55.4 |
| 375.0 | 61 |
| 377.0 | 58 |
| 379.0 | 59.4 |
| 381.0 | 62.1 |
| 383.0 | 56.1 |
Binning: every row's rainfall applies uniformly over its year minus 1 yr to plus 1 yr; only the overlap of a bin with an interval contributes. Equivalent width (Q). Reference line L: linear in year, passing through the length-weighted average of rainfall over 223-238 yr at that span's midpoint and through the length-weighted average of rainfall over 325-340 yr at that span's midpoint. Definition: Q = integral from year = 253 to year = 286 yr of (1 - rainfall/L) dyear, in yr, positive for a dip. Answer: 8.0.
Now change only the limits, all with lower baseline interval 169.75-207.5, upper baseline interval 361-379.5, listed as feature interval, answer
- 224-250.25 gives -0.5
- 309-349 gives -3.7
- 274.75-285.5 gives 3.6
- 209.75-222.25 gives -0.5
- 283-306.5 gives -0.5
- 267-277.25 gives 3.8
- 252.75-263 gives 0.0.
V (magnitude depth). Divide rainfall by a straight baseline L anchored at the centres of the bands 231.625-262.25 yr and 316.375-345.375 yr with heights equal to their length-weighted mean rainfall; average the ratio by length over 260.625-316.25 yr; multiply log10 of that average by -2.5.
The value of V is 0.17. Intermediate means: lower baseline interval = 57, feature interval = 49.4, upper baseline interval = 58.5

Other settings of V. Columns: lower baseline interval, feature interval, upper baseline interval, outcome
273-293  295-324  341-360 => -0.18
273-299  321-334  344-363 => -0.13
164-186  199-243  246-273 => -0.06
